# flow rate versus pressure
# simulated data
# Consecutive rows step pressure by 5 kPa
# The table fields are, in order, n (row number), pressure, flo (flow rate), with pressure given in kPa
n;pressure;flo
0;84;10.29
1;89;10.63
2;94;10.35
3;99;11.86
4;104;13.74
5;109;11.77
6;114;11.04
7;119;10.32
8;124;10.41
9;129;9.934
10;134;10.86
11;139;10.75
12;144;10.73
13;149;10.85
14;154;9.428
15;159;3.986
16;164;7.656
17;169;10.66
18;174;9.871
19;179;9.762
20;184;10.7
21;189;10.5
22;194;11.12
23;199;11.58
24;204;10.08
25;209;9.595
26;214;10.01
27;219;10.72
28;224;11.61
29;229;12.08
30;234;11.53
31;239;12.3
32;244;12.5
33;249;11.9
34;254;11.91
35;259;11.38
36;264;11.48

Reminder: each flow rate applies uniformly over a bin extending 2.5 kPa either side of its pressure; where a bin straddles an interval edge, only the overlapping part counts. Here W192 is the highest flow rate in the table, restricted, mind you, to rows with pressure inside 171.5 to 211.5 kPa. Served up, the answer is 11.58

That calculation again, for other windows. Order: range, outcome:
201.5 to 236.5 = 12.08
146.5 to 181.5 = 10.85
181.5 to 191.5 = 10.7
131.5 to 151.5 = 10.86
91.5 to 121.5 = 13.74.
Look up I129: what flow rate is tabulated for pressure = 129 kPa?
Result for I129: 9.934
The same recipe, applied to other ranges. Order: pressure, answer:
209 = 9.595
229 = 12.08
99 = 11.86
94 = 10.35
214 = 10.01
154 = 9.428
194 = 11.12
